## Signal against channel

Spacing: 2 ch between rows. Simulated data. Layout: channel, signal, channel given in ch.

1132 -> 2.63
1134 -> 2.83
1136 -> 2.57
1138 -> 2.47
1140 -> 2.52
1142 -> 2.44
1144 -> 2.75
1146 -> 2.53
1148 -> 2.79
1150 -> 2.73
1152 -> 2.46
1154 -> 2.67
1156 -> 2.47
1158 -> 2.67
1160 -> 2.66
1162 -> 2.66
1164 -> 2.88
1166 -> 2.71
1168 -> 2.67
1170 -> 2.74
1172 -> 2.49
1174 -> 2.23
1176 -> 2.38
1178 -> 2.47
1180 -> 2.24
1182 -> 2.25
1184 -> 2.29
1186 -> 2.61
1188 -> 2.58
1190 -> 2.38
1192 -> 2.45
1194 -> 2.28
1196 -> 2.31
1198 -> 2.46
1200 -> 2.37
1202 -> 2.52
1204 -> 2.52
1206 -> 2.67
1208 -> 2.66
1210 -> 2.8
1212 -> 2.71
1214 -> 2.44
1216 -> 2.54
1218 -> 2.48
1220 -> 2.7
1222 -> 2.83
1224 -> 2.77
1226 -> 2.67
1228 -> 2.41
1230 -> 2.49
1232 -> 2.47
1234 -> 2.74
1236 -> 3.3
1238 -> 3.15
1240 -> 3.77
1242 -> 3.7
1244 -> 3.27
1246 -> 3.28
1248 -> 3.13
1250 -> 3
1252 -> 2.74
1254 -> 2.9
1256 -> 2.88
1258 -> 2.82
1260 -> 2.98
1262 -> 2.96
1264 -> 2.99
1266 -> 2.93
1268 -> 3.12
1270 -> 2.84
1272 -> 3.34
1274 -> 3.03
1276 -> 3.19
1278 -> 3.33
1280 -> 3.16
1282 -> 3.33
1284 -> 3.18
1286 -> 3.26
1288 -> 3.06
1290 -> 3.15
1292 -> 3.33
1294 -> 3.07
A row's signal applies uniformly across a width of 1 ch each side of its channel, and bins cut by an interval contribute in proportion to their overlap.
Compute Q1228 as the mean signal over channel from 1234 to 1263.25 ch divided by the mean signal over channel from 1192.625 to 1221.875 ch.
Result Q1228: 1.23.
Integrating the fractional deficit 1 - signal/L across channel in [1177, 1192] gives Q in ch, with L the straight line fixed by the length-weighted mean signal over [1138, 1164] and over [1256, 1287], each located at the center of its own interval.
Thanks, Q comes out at 1.9 ch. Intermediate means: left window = 2.62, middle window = 2.41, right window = 3.09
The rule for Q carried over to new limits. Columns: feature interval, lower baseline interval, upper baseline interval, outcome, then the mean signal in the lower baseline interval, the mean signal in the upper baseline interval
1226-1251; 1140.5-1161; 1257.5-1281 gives -0.8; 2.61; 3.06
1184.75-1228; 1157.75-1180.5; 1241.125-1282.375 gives 3.5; 2.57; 3.09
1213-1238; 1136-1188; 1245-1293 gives 1.7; 2.55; 3.08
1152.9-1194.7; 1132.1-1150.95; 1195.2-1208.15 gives 0.7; 2.63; 2.49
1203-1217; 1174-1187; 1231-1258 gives 0.4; 2.36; 3.09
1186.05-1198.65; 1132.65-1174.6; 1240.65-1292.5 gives 1.6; 2.62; 3.11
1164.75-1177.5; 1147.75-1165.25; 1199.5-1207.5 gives 0.4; 2.66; 2.54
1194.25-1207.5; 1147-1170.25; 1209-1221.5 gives 0.8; 2.67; 2.62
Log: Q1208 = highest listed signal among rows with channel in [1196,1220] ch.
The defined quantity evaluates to 2.8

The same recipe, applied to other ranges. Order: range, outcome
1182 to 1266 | 3.77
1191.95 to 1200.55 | 2.46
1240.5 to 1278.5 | 3.7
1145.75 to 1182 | 2.88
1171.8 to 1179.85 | 2.49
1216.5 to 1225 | 2.83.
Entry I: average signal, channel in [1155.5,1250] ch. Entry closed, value 2.67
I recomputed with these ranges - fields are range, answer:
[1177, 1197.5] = 2.39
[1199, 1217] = 2.58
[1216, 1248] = 2.93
